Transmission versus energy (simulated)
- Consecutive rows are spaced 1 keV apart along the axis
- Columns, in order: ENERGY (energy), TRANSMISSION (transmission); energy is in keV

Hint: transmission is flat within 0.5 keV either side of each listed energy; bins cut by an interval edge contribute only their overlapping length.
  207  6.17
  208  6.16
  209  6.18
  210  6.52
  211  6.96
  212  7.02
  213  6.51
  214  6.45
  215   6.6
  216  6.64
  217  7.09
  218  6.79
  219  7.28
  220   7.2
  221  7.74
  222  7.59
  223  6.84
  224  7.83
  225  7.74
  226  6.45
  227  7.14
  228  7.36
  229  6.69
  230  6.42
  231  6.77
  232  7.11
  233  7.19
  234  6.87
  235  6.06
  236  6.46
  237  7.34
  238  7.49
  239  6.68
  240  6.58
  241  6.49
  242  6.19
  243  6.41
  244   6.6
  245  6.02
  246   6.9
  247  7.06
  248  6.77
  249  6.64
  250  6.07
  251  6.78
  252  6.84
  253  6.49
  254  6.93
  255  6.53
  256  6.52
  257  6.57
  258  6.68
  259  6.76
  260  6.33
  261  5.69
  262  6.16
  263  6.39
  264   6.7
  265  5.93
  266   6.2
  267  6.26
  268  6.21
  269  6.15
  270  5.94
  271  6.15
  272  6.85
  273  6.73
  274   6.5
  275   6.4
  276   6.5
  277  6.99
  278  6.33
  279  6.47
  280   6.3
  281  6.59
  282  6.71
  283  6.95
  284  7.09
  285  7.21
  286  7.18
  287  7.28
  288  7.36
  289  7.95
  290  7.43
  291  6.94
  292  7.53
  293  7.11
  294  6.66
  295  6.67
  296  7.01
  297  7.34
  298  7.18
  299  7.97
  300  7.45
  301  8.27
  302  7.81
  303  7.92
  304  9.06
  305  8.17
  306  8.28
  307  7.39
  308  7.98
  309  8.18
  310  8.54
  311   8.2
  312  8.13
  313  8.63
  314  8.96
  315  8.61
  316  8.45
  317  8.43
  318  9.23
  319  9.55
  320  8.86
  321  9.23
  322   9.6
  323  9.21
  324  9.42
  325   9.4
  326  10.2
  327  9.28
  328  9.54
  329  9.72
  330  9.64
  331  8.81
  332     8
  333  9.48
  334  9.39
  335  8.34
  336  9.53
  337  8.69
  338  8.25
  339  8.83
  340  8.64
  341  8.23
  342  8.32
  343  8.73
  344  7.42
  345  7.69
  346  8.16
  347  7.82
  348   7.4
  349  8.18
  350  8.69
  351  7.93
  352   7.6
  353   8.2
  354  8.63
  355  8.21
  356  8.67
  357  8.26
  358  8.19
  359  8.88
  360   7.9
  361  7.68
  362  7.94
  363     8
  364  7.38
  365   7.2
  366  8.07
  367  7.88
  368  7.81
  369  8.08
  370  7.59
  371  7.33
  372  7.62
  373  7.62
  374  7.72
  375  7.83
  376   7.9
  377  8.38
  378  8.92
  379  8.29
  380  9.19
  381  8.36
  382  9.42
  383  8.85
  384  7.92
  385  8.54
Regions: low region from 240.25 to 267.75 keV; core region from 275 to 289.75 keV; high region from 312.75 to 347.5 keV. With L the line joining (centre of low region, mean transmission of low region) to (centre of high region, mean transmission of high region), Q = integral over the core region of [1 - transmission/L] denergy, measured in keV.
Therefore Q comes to 0.9 keV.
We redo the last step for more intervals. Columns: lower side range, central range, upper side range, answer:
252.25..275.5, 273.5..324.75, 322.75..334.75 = 1.6 keV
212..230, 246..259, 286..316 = 1.2 keV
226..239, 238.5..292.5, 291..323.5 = 5.9 keV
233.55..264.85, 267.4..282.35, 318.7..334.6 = 2.1 keV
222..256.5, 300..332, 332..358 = -3.3 keV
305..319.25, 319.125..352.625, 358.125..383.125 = -1.8 keV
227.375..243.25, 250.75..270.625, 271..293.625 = 1.3 keV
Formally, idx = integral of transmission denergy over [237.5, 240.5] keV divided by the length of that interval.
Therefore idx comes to 6.92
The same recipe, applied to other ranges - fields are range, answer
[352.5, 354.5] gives 8.41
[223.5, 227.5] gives 7.29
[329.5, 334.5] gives 9.06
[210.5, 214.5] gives 6.74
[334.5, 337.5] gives 8.85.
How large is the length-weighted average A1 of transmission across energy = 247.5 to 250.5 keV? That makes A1 6.49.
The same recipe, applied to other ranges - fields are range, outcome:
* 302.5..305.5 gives 8.38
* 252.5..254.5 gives 6.71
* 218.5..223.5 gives 7.33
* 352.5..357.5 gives 8.39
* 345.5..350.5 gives 8.05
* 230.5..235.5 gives 6.8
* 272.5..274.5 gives 6.62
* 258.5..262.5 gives 6.24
